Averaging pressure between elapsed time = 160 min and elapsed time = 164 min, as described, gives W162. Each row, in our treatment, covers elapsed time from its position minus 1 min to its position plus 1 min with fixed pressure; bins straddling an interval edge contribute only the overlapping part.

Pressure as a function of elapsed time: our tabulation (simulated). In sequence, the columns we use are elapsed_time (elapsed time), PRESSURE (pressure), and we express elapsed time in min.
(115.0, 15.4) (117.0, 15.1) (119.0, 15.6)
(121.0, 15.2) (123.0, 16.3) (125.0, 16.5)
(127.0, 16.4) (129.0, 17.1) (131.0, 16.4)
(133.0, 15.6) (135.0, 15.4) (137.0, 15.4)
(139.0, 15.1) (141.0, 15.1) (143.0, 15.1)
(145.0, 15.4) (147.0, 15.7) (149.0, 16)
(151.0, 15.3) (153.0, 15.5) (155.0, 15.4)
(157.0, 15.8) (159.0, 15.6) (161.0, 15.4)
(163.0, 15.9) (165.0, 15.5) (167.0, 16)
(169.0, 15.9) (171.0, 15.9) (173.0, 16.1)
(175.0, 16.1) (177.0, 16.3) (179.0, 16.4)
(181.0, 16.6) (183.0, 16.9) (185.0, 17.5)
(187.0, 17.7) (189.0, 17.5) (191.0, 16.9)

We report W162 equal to 15.7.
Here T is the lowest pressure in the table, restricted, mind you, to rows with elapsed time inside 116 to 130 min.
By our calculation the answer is 15.1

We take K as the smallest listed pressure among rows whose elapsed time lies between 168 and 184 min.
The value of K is 15.9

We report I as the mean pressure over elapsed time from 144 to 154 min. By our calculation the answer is 15.6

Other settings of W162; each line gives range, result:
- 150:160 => 15.5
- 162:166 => 15.7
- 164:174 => 15.9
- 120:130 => 16.3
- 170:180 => 16.2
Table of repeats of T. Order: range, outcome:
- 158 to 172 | 15.4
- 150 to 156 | 15.3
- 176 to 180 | 16.3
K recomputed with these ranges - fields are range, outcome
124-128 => 16.4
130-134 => 15.6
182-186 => 16.9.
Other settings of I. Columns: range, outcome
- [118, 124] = 15.7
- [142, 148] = 15.4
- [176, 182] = 16.4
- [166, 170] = 15.9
